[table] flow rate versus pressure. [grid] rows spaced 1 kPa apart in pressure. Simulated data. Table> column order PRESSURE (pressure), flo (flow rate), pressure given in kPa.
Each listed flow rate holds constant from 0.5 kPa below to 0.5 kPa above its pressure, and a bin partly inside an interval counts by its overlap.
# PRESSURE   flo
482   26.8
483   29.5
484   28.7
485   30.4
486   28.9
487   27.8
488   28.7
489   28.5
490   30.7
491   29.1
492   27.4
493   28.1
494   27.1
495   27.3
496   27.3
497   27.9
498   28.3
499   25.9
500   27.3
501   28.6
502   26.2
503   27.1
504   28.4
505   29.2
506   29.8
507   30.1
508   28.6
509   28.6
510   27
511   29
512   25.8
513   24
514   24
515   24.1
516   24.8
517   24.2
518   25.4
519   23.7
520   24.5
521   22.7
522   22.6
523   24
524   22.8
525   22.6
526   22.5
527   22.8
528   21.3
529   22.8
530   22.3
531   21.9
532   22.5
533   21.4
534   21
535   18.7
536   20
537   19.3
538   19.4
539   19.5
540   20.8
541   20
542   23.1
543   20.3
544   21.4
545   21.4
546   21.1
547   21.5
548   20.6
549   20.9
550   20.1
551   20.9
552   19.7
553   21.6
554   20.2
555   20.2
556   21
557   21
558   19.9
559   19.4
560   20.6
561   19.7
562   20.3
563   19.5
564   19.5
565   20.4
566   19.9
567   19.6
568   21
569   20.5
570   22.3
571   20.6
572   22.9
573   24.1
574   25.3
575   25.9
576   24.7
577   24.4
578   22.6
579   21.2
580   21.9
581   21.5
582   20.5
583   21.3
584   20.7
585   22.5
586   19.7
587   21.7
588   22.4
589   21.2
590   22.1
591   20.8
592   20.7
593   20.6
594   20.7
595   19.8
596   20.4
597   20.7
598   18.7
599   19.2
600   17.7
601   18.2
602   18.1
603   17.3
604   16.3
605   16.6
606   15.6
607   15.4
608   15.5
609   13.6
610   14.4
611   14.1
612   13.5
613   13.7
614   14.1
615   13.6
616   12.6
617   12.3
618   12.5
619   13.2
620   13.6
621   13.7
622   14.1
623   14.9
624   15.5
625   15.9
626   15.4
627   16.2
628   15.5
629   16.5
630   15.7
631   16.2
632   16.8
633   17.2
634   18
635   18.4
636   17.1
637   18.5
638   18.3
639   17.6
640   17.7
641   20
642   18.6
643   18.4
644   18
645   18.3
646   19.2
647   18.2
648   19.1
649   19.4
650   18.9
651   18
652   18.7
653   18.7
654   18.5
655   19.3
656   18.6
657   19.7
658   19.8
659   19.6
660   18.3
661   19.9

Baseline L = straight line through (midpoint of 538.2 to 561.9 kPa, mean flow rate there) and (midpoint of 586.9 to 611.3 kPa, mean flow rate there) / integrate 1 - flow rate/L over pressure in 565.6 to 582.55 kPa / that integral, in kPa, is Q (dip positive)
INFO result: -2.4 kPa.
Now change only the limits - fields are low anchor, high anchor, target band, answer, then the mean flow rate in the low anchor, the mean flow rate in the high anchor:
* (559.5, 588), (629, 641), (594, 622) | 5.2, 21.6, 17.5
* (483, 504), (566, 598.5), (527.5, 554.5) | 4.1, 28.1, 21.6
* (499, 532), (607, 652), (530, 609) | 1.4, 25.2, 16.2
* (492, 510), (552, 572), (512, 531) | 1.5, 27.9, 20.4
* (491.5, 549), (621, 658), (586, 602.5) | 0.0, 24.2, 17.6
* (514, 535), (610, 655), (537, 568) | 1.2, 22.9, 16.5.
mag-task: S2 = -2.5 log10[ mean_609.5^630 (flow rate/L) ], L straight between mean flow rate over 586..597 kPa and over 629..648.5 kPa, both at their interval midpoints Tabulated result 0.32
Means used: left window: 21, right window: 17.9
